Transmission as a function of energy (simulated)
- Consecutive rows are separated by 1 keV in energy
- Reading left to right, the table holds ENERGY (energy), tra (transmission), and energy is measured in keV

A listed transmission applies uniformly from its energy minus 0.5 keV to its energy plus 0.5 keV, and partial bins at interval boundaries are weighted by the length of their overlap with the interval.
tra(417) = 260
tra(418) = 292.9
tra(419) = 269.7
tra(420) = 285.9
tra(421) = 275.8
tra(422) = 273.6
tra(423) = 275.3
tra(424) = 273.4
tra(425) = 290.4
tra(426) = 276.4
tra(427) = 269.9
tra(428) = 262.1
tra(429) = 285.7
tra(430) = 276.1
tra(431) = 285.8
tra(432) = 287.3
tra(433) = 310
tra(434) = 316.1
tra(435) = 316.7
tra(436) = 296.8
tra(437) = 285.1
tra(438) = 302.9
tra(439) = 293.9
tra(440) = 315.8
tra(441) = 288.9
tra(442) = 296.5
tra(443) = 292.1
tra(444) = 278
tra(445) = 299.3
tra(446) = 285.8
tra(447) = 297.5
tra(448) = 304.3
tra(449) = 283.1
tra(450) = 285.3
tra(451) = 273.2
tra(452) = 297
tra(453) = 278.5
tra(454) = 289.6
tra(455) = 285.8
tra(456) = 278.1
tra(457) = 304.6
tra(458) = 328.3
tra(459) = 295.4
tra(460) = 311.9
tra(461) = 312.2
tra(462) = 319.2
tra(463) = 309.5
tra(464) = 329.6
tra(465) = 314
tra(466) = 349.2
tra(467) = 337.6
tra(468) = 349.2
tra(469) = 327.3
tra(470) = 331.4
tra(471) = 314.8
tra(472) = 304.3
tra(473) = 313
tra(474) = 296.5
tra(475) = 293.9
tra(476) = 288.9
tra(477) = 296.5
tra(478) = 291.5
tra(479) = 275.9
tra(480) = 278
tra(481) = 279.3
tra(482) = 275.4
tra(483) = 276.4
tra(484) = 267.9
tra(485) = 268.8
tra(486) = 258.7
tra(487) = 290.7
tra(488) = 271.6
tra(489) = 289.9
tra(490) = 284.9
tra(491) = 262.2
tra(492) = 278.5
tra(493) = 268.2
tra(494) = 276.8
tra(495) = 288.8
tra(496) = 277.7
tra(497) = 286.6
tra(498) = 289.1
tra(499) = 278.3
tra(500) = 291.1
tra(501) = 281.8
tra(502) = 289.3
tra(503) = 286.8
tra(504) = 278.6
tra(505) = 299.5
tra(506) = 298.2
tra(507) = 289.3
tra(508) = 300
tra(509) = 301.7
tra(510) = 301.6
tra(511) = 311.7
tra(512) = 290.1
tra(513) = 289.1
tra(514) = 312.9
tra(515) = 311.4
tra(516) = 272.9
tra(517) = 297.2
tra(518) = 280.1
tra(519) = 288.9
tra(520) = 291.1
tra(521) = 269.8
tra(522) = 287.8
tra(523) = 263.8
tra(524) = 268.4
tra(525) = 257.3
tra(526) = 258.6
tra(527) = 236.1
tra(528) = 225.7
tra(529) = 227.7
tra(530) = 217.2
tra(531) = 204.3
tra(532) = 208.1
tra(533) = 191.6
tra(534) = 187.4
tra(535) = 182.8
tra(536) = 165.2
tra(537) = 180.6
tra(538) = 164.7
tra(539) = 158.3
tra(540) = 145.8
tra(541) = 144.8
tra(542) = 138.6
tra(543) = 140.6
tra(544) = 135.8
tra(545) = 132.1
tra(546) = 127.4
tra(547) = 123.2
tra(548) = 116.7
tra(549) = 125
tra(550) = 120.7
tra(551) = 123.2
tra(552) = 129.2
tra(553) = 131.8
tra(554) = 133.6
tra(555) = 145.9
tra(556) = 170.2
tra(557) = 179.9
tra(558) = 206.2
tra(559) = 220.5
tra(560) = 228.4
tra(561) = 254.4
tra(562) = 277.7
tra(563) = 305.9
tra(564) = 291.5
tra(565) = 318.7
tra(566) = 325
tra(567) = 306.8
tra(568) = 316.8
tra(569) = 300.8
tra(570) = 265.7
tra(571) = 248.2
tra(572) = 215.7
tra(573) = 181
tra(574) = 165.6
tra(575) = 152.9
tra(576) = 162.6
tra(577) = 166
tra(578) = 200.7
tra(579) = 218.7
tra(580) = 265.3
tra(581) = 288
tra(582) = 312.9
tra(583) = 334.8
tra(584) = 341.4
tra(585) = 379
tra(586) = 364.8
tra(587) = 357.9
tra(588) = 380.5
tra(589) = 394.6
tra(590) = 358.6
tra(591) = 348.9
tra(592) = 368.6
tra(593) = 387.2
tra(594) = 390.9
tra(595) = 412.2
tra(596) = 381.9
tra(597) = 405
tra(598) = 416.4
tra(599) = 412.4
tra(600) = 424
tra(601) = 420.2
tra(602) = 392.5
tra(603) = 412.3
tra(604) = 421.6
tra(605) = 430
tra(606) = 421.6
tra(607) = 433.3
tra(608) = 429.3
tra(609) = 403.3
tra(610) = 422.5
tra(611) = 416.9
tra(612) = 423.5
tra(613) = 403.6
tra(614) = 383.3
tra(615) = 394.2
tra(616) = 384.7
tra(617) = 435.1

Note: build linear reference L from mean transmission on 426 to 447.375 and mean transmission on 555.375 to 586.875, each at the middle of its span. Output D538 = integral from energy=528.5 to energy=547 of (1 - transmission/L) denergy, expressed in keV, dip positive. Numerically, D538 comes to 6.8 keV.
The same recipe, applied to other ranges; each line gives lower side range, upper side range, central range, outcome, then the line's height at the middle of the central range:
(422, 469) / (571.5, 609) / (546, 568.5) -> 8.6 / 330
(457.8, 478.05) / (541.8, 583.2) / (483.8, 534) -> -1.0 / 268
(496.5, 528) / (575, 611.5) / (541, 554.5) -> 8.0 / 318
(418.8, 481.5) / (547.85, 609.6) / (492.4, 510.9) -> 0.5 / 296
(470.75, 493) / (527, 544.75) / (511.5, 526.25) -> -5.0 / 212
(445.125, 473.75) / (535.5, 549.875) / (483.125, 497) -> -1.7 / 247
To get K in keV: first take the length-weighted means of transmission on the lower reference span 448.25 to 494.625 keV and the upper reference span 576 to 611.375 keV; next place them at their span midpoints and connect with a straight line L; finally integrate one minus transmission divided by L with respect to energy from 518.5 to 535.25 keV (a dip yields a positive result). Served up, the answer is 4.5 keV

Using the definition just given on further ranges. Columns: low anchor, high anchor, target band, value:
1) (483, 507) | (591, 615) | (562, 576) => 4.15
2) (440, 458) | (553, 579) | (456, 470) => -1.85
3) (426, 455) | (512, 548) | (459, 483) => -3.80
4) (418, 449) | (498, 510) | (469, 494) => 0.33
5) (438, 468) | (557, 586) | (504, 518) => -0.78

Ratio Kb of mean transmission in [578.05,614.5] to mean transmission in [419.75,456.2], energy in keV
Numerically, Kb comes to 1.3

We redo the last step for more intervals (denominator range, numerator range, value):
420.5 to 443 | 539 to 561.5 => 0.53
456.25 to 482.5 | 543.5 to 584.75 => 0.70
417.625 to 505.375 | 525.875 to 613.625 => 0.93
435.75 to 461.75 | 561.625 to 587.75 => 0.93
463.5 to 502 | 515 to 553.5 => 0.67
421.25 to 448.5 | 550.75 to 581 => 0.77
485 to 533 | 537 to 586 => 0.76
